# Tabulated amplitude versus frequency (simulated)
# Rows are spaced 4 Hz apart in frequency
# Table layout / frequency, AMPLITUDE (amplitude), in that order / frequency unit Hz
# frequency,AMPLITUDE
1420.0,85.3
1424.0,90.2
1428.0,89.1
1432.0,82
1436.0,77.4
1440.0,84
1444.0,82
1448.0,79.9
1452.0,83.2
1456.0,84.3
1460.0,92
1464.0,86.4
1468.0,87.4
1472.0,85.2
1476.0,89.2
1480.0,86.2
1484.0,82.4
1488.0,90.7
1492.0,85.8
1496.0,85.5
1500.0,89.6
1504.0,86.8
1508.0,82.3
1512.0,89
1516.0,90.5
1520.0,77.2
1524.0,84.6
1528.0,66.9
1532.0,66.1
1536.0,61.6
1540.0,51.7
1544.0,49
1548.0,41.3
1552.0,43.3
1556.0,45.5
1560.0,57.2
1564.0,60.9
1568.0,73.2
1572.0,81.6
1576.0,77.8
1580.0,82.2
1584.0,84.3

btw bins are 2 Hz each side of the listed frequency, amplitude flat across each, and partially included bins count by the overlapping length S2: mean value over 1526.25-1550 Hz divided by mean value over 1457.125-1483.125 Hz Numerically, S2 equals 0.64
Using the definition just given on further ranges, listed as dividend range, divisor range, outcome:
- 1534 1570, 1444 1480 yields 0.63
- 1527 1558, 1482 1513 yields 0.61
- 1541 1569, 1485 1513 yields 0.60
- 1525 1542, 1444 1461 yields 0.75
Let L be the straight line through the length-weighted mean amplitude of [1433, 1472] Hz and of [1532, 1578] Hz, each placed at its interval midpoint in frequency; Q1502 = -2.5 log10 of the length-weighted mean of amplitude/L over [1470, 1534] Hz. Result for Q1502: -0.17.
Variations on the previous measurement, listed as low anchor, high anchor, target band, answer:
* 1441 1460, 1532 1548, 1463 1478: -0.14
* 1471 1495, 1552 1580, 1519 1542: 0.11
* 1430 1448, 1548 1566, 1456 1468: -0.17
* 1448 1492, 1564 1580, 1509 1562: 0.25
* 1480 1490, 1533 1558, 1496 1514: -0.17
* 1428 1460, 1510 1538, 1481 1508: -0.10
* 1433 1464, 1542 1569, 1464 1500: -0.18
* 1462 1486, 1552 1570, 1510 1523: -0.18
